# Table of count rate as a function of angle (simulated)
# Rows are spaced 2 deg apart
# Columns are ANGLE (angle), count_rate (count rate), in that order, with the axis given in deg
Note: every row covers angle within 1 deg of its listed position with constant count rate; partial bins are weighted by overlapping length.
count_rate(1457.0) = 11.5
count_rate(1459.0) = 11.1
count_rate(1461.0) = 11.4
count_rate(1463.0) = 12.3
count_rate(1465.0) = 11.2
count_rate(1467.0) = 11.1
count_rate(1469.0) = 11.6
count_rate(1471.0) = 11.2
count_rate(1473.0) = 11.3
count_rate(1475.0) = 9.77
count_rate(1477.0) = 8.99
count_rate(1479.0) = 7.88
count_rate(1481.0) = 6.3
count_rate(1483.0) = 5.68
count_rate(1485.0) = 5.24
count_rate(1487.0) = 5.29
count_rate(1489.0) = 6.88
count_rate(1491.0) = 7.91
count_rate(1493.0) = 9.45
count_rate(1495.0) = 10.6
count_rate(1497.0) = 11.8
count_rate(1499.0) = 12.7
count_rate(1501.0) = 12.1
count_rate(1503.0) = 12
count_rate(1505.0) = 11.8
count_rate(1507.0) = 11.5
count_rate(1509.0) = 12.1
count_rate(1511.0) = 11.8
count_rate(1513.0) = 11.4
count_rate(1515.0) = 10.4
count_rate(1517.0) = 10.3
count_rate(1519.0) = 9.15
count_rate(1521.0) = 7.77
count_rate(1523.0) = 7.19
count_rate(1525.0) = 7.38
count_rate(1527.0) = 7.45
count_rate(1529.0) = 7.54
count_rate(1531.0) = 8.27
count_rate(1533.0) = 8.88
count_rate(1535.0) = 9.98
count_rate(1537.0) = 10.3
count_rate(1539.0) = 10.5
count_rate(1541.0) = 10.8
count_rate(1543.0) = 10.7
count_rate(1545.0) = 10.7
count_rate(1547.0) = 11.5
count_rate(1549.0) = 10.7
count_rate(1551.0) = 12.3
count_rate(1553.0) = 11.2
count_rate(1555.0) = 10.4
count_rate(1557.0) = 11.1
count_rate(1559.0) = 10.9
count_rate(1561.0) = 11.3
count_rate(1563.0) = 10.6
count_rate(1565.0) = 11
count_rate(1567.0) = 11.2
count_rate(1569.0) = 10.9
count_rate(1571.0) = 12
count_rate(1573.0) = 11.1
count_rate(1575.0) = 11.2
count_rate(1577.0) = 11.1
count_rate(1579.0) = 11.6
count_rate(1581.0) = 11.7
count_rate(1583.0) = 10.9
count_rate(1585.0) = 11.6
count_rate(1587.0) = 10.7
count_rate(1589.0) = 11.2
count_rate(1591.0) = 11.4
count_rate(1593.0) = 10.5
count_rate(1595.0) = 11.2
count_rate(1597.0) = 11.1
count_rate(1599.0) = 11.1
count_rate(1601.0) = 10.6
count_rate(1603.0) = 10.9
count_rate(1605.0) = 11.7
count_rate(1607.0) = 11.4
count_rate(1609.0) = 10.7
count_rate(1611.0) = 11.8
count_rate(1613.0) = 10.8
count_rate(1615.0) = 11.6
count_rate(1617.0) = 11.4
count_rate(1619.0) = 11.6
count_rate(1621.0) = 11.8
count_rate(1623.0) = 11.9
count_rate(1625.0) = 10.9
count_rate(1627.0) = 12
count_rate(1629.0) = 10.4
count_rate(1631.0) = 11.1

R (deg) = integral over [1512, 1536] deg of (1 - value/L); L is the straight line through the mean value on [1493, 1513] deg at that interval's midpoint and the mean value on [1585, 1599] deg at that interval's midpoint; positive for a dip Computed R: 5.7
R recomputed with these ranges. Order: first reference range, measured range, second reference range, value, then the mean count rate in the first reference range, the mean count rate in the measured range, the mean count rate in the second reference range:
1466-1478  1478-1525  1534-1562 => 5.90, 10.7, 9.4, 10.9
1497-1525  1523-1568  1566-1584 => 3.63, 10.7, 10.1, 11.3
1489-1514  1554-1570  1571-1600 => 0.35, 11.1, 10.9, 11.2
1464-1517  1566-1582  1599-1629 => -0.70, 9.93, 11.3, 11.3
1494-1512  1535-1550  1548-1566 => 0.76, 11.8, 10.7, 11.1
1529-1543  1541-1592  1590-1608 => -3.87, 9.69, 11.2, 11.1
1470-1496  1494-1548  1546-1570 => -3.74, 8.19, 10.2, 11.1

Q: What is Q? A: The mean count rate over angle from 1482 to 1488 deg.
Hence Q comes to 5.4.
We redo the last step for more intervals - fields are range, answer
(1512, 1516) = 10.9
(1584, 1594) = 11.1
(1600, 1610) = 11.1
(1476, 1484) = 7.21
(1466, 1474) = 11.3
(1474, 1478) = 9.38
